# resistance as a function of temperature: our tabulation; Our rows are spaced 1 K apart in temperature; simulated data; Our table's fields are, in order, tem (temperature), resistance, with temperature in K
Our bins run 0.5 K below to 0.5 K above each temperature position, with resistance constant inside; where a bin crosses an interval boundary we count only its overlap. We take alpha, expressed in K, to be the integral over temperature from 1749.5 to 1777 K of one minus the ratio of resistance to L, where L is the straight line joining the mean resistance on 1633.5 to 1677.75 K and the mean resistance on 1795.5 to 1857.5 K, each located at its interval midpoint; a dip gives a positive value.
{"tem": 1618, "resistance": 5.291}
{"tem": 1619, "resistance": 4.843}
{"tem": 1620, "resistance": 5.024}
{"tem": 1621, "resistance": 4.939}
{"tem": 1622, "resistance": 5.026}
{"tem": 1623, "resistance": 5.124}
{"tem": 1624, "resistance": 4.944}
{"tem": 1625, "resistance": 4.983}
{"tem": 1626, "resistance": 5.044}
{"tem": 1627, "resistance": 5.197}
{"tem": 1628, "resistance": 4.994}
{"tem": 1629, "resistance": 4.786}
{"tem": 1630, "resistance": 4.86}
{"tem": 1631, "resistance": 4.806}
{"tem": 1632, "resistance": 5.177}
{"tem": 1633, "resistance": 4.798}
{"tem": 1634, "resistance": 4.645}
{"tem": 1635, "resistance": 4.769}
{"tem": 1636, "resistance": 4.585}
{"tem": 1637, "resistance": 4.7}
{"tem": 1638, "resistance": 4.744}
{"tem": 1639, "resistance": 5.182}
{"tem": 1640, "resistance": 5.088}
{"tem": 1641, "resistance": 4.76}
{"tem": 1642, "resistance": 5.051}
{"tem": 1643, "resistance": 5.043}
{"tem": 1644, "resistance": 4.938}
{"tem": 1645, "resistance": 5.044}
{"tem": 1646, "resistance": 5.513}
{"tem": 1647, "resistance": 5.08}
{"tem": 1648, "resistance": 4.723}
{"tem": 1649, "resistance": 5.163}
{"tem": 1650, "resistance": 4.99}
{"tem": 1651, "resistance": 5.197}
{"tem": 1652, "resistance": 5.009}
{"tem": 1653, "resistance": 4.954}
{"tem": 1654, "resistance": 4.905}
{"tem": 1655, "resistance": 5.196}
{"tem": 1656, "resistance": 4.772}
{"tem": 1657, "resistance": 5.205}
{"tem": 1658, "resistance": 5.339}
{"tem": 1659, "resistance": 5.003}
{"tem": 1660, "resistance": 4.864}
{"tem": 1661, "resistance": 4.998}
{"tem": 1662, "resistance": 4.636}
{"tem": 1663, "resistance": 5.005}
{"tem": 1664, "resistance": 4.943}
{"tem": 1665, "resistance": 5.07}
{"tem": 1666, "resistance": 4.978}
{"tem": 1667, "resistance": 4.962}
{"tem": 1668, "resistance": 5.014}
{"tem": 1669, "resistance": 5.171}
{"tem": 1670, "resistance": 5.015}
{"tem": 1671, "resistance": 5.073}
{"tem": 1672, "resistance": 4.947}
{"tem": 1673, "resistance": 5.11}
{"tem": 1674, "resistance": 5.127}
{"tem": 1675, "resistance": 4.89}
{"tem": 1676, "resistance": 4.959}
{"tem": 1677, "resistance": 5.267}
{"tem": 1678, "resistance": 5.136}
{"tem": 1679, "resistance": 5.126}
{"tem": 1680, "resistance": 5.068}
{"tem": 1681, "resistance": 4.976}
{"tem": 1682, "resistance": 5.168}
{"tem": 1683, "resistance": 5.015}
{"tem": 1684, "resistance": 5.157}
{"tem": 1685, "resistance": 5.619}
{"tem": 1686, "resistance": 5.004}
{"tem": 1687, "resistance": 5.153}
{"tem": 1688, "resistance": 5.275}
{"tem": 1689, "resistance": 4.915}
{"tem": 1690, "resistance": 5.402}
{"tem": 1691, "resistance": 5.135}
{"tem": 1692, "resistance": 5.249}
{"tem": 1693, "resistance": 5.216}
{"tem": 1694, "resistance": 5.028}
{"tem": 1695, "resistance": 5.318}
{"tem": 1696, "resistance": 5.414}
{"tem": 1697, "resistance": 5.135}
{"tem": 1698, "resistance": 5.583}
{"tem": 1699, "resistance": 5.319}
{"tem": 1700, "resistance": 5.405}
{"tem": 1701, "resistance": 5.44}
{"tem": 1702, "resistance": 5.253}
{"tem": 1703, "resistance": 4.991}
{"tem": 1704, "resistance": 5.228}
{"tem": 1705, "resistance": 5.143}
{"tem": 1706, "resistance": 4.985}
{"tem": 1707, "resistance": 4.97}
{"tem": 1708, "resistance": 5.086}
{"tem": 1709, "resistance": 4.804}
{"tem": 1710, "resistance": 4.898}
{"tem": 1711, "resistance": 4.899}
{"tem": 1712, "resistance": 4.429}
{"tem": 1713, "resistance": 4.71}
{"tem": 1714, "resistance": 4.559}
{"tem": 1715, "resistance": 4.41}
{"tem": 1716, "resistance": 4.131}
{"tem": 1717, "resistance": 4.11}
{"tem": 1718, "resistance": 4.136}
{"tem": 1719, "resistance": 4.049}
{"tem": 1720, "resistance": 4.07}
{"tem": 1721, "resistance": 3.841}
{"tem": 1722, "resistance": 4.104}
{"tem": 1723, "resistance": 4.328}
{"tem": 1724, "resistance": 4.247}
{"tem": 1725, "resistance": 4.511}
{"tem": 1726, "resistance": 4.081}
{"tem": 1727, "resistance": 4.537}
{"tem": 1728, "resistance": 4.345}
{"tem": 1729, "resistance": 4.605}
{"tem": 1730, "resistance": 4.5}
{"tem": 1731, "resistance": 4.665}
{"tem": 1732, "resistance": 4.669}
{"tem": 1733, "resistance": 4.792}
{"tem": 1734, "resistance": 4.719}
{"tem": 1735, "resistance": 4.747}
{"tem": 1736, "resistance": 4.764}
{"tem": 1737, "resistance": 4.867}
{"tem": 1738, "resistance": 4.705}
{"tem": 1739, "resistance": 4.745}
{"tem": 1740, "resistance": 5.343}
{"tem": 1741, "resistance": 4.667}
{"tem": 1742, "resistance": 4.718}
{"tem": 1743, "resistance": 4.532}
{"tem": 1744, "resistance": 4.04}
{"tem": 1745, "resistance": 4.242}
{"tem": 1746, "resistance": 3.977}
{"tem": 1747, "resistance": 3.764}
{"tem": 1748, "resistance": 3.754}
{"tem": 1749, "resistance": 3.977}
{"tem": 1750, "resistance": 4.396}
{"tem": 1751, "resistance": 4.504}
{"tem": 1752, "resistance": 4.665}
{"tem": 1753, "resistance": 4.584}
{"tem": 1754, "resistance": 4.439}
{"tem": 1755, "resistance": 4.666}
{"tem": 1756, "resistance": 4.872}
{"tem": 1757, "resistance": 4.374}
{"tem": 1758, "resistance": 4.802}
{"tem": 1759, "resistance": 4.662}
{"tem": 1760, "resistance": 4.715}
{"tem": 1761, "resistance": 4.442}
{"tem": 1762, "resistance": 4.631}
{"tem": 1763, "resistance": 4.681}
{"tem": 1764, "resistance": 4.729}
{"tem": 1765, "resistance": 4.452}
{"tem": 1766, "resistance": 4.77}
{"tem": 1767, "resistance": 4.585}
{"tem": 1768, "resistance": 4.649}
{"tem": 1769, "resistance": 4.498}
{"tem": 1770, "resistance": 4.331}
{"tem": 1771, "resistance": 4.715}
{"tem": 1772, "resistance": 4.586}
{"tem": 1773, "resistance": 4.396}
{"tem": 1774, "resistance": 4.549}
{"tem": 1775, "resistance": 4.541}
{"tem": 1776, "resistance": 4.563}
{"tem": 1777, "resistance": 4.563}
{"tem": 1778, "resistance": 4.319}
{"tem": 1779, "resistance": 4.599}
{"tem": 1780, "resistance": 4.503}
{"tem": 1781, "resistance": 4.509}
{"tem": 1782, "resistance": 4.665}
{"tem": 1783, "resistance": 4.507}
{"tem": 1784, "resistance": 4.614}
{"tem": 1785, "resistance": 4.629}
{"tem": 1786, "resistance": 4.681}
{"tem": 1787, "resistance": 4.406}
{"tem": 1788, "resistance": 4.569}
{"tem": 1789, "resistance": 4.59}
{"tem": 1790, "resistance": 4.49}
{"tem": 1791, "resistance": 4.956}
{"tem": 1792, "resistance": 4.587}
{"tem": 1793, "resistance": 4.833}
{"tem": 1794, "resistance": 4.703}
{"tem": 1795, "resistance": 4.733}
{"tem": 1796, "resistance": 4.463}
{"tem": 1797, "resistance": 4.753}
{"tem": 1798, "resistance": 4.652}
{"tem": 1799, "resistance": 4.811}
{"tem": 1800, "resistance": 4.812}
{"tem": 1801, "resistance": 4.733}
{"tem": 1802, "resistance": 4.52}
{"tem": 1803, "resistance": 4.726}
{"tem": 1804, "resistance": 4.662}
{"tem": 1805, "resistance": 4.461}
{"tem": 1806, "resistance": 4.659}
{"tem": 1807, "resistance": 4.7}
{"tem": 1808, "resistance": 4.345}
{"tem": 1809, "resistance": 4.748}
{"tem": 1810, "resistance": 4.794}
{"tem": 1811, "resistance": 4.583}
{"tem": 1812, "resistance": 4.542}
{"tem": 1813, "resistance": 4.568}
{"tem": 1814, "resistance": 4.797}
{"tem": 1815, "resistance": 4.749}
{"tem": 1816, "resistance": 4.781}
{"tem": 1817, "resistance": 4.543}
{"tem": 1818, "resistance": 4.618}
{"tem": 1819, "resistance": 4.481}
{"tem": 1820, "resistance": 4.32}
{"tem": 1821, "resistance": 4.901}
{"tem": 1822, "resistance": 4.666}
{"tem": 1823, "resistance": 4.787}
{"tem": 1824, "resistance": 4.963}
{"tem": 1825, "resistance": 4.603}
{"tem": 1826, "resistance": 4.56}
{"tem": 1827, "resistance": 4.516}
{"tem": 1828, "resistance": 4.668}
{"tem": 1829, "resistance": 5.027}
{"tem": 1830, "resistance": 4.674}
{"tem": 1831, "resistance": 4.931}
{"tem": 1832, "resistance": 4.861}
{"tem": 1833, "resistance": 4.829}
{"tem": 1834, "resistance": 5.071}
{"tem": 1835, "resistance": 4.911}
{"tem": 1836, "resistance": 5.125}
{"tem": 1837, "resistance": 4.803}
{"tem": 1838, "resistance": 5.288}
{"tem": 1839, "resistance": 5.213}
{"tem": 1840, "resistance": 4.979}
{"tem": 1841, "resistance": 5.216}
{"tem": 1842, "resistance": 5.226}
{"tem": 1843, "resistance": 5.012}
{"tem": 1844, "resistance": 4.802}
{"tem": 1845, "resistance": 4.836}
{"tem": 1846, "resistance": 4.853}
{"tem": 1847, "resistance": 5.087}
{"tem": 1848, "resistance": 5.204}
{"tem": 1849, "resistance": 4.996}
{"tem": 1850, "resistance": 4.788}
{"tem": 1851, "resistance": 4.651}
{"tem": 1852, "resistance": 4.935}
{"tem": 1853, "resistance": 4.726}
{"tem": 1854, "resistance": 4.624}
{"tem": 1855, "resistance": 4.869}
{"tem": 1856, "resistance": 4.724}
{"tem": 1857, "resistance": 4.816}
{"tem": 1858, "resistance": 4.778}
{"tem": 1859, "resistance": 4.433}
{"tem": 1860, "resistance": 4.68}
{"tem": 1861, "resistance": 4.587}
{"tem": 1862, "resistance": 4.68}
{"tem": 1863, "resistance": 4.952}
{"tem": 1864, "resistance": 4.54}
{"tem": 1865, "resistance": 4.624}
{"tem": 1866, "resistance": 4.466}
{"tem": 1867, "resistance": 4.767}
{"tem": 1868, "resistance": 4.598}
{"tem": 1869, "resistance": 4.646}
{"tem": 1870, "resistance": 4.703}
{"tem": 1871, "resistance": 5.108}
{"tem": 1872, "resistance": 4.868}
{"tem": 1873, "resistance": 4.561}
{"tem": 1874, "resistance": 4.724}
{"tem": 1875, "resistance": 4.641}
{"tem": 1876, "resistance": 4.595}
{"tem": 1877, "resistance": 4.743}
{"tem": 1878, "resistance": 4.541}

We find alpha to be 1.6 K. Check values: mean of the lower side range 4.99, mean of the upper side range 4.78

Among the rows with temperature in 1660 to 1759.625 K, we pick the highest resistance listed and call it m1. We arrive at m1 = 5.619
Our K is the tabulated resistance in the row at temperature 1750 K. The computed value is 4.396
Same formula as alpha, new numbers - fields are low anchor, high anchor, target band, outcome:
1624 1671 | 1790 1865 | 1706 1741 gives 2.4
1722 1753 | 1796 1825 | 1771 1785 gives 0.1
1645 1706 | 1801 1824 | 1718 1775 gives 4.4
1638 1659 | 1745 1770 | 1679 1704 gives -2.0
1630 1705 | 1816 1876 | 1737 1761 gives 2.2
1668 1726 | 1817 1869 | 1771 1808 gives 1.8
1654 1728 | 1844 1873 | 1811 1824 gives 0.4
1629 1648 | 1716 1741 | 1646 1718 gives -5.0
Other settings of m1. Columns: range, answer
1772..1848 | 5.288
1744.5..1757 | 4.872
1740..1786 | 5.343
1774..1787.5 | 4.681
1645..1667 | 5.513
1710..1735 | 4.899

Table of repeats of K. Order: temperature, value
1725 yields 4.511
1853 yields 4.726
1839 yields 5.213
